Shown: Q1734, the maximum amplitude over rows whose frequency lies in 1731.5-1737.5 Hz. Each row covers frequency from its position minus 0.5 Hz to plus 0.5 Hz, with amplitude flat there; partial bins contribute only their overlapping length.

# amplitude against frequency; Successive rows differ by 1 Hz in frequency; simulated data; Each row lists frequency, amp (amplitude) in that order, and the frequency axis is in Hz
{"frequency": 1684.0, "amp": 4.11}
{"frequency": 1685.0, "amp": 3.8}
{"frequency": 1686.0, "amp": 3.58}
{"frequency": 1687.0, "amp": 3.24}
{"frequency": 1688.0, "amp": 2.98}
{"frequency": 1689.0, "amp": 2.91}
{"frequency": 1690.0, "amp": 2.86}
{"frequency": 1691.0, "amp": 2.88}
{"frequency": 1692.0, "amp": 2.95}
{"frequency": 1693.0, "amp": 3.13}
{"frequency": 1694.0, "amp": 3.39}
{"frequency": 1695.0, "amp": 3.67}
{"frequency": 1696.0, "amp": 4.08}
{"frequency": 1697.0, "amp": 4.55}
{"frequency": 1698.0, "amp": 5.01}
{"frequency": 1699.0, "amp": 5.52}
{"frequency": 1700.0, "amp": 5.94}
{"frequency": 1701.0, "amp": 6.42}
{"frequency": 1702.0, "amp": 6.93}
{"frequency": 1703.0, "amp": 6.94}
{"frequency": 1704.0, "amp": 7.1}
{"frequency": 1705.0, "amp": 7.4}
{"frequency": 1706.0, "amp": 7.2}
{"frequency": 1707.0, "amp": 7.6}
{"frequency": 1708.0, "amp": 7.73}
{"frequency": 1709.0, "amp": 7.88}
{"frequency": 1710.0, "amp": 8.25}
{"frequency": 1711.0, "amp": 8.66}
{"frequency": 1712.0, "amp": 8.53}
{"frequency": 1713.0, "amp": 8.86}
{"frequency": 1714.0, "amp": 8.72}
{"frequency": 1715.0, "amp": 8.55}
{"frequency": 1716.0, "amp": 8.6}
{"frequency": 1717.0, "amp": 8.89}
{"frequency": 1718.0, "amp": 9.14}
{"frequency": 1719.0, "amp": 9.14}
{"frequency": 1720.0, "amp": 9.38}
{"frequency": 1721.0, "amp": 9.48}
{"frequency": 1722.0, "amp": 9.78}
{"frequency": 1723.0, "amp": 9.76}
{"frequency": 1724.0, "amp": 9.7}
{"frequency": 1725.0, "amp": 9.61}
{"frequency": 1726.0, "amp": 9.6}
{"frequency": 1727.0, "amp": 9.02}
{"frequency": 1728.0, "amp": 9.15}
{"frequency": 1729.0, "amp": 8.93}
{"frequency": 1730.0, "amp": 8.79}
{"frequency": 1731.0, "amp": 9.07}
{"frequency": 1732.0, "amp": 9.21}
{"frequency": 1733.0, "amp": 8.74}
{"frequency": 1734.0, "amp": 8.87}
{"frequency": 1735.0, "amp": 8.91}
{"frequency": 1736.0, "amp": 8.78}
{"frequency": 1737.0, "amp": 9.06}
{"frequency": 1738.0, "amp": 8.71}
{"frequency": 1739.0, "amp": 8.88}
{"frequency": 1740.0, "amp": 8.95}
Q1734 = 9.21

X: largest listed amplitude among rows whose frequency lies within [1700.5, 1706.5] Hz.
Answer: 7.4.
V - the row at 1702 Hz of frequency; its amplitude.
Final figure 6.93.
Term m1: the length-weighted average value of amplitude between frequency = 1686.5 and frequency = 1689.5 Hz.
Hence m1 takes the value 3.04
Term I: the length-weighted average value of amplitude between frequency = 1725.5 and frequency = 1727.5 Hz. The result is 9.31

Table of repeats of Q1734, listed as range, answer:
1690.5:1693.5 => 3.13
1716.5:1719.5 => 9.14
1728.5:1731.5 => 9.07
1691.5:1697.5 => 4.55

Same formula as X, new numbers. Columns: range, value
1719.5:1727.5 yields 9.78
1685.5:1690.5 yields 3.58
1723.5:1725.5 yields 9.7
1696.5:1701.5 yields 6.42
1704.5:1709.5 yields 7.88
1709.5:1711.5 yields 8.66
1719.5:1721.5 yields 9.48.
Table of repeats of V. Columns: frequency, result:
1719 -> 9.14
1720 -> 9.38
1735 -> 8.91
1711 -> 8.66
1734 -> 8.87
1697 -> 4.55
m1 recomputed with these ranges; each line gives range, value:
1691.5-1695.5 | 3.29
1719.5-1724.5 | 9.62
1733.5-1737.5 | 8.91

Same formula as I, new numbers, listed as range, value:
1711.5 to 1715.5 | 8.67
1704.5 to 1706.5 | 7.3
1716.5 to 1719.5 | 9.06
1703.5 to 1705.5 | 7.25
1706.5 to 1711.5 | 8.02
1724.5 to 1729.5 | 9.26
